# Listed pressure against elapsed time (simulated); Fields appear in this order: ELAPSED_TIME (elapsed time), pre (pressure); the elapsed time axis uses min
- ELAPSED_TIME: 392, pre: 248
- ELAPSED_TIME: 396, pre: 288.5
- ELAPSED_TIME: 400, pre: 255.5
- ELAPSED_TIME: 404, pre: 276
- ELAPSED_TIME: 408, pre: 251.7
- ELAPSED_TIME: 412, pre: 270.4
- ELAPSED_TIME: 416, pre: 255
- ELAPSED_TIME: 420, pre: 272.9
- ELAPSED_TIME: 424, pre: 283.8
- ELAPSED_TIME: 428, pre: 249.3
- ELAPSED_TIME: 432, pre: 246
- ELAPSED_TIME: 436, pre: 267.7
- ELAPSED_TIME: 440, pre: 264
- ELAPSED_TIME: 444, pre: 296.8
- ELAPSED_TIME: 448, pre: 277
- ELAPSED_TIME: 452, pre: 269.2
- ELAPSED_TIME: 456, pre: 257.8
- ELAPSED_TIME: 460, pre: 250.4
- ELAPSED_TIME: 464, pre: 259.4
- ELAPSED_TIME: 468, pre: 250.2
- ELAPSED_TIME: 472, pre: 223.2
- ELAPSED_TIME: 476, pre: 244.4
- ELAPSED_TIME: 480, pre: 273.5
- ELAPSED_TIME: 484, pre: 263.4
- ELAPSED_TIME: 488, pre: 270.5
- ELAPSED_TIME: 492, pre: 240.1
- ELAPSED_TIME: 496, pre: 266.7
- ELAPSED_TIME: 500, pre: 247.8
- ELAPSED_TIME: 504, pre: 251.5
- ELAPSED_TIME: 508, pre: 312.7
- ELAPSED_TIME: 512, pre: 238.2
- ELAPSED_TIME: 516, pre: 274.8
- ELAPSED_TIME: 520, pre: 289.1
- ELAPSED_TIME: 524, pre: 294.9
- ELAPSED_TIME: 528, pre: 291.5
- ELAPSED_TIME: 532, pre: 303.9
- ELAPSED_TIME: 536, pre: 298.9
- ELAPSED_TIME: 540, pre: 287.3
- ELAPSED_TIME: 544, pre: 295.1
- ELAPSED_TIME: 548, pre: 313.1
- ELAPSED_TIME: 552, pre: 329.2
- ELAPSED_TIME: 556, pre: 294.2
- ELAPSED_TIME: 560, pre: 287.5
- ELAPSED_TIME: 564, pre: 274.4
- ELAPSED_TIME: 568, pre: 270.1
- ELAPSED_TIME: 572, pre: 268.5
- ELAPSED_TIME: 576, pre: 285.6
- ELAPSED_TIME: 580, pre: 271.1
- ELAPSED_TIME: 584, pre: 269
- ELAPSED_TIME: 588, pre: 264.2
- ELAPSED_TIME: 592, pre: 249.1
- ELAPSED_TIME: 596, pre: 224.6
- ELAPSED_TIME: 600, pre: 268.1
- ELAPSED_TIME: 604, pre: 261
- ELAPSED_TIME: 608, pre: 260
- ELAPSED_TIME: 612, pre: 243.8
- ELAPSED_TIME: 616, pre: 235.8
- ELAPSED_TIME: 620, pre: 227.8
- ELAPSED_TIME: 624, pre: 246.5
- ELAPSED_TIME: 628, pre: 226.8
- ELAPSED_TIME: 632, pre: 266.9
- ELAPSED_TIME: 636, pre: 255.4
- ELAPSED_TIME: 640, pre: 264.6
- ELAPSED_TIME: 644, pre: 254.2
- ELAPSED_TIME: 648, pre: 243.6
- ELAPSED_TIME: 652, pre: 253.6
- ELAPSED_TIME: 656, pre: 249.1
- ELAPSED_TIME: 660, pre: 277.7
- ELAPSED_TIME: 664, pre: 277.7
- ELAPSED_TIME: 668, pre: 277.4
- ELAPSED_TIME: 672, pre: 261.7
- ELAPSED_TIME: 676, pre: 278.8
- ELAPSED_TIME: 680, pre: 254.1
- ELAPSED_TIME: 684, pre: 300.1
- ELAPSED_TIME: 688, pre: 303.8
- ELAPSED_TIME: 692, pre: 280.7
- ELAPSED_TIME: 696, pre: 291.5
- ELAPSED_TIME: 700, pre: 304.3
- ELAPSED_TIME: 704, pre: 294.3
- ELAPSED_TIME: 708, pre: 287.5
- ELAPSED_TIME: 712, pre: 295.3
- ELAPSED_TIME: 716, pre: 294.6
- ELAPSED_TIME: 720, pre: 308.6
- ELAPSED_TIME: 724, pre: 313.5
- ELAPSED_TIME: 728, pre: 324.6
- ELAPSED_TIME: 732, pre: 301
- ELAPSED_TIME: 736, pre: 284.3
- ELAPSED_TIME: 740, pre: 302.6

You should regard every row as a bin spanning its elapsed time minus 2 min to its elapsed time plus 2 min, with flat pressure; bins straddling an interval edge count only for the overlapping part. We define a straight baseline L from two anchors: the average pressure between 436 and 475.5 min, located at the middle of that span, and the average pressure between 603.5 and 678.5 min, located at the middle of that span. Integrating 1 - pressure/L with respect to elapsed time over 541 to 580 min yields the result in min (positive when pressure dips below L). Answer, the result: -4.8 min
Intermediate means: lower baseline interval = 261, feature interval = 290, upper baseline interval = 256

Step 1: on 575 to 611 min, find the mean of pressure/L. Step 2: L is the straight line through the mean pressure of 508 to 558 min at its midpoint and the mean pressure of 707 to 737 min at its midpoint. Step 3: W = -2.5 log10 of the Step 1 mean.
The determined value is 0.14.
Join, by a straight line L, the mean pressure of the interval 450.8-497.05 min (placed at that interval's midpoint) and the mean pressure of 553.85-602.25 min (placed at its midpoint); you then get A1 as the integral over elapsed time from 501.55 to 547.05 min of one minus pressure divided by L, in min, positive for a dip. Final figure -4.09 min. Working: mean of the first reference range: 255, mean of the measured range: 286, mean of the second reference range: 269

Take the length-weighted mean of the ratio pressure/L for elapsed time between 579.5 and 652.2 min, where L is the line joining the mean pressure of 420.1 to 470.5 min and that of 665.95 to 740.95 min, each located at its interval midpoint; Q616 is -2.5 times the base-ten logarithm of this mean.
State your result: 0.13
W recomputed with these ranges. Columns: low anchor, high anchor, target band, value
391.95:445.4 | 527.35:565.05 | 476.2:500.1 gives 0.094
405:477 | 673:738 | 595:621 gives 0.142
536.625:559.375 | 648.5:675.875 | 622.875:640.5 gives 0.100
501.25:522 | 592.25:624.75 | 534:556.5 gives -0.155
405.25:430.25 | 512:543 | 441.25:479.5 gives 0.057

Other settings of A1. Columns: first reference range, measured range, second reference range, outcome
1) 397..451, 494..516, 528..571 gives 1.58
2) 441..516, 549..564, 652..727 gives -1.67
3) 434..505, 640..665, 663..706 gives 1.92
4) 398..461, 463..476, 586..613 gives 0.96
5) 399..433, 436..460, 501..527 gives -0.30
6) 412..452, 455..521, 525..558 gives 6.03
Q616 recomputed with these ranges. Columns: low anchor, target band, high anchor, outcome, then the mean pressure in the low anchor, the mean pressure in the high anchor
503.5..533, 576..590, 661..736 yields 0.06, 283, 291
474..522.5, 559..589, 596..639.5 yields -0.08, 265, 249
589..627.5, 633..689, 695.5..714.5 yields 0.02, 246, 295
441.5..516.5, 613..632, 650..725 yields 0.16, 261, 284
